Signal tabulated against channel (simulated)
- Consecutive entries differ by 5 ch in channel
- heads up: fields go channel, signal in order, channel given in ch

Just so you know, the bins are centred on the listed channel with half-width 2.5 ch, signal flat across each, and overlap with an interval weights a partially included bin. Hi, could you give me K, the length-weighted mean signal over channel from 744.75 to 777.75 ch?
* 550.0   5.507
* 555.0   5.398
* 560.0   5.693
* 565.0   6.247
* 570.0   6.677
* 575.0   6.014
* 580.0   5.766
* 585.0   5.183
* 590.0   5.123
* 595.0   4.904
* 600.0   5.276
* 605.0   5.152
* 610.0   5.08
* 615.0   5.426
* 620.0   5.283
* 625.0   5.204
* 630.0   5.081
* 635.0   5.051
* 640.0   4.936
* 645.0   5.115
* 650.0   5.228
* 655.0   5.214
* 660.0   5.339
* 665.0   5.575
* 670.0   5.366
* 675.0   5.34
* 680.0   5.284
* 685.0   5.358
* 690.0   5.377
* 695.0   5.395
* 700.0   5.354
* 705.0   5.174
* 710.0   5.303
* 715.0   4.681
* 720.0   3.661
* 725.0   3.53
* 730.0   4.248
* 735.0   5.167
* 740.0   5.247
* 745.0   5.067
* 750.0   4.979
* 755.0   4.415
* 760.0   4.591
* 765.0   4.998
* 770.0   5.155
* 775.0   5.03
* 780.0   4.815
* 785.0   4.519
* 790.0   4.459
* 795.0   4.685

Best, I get 4.88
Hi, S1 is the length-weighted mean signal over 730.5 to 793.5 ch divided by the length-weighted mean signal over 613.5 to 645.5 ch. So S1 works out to 0.94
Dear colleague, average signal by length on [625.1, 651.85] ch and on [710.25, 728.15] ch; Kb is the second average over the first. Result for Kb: 0.8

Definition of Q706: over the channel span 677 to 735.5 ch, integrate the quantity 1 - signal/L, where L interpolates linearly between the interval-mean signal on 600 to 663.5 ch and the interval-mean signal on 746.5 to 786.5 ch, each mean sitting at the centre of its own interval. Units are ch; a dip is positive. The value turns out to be 1.4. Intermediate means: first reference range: 5.19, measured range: 4.87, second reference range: 4.83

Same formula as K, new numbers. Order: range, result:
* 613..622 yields 5.35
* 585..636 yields 5.16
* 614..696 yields 5.26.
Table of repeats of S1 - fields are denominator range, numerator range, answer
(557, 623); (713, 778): 0.85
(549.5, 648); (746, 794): 0.88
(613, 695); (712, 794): 0.89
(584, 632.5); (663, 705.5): 1.04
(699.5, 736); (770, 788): 1.05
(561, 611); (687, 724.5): 0.88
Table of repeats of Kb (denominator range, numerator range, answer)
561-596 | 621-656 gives 0.89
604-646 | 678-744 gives 0.95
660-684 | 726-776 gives 0.90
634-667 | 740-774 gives 0.94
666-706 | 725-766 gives 0.89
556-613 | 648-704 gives 0.96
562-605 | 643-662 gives 0.93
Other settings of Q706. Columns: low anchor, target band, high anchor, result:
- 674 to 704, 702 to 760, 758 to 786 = 4.8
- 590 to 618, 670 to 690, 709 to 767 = -1.9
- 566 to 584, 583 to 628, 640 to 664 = 4.3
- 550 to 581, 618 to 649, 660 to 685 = 2.6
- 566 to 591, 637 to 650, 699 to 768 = 0.7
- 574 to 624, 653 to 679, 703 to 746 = -2.2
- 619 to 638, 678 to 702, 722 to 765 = -2.3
